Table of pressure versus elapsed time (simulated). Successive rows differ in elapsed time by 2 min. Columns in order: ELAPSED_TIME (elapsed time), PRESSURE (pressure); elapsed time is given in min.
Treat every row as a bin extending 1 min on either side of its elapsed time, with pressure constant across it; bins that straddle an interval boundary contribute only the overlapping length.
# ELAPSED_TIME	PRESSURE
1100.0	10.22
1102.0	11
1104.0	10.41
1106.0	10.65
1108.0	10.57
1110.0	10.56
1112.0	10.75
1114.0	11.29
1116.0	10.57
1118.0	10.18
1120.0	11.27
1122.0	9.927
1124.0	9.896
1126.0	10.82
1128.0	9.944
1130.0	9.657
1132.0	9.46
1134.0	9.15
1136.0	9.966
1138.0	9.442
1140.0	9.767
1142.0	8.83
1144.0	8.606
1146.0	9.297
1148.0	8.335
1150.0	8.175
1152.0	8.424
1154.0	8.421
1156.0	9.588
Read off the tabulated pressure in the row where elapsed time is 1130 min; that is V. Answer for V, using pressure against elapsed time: 9.657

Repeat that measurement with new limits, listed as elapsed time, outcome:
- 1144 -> 8.606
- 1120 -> 11.27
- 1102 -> 11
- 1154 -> 8.421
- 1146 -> 9.297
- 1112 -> 10.75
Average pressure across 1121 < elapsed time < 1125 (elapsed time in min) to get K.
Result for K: 9.91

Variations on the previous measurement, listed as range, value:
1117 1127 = 10.4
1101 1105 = 10.7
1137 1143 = 9.35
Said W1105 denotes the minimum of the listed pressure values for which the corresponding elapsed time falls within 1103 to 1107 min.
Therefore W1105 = 10.41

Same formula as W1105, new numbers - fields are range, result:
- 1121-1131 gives 9.657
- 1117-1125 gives 9.896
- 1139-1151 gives 8.175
